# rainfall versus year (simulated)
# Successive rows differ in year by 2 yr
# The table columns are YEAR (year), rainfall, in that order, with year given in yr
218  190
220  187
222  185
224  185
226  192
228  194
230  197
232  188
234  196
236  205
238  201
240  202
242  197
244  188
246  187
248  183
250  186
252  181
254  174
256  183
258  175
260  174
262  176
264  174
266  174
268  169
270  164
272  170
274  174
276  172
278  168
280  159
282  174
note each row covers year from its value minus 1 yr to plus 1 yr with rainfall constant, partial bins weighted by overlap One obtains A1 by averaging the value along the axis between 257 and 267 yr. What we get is 175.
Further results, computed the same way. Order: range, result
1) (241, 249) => 189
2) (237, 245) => 197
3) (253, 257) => 178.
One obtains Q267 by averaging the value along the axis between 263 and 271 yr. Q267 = 170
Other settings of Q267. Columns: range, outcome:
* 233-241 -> 201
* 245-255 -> 182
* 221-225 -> 185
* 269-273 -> 167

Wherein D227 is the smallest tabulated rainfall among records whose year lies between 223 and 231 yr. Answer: 185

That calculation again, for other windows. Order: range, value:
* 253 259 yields 174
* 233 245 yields 188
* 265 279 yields 164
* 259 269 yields 169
